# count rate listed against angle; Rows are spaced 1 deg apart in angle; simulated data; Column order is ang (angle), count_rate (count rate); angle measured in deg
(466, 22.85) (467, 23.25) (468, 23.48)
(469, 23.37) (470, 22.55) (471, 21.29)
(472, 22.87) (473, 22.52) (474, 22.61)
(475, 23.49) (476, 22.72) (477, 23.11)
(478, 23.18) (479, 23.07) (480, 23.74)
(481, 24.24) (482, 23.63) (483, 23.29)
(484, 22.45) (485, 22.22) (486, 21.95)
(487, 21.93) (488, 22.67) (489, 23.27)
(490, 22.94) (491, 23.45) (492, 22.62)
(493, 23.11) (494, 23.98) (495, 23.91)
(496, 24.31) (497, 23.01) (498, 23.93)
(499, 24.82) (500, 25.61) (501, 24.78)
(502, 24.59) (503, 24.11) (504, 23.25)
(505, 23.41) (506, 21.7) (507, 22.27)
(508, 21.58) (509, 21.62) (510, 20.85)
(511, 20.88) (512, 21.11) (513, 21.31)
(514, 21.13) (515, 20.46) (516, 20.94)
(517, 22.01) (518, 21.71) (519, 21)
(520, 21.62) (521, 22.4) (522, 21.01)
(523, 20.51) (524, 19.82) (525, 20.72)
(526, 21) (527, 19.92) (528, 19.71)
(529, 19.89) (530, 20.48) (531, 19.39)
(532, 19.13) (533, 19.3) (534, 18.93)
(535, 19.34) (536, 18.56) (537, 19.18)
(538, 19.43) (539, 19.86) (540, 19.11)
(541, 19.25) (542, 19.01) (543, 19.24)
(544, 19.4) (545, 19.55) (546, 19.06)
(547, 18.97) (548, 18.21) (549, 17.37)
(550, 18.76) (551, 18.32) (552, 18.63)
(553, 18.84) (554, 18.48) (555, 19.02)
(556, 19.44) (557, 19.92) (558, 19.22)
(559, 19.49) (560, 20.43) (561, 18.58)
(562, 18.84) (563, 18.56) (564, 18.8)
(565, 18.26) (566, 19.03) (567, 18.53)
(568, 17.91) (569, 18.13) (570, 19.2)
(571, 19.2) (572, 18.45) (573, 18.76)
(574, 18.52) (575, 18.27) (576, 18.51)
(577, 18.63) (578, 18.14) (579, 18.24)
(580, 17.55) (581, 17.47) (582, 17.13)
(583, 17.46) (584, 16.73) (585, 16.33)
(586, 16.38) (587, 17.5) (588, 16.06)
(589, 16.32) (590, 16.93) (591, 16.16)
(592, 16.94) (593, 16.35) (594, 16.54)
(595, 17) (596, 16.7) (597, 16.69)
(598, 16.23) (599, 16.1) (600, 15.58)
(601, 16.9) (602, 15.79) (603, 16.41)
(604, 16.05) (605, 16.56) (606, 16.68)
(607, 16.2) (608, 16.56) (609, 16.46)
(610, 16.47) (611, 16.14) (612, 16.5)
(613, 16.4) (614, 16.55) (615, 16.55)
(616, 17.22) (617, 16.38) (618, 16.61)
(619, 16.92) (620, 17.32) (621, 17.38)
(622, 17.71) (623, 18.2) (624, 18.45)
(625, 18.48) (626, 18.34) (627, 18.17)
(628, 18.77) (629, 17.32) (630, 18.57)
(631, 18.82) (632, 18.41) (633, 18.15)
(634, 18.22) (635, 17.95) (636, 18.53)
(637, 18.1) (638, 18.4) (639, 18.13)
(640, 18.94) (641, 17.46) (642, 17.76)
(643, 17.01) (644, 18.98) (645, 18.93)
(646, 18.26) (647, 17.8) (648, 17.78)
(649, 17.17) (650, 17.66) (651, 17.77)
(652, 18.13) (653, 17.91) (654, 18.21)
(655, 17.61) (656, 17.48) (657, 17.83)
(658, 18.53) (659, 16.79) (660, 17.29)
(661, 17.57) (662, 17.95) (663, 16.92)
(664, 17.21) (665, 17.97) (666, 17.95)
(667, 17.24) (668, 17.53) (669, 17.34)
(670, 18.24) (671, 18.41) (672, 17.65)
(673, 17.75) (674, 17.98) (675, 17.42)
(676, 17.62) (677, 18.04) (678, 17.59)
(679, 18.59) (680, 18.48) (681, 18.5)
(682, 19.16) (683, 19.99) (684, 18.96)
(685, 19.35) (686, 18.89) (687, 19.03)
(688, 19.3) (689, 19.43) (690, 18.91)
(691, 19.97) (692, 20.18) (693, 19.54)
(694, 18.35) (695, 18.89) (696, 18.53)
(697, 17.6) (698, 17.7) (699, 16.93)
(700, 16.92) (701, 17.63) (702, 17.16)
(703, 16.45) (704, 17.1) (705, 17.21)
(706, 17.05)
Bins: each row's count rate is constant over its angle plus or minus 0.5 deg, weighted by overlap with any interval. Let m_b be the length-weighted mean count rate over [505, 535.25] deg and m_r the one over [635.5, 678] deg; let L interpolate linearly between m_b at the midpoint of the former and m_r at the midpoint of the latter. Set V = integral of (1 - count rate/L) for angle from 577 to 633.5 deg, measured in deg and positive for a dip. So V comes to 5.62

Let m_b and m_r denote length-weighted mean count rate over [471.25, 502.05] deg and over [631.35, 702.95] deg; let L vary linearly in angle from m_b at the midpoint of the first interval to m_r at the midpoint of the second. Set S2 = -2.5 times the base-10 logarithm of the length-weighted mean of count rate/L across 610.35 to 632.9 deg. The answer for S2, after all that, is 0.11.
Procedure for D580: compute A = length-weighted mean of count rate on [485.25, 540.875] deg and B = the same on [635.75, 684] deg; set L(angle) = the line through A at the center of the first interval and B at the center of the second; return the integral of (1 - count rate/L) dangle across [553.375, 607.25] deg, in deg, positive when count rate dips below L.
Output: 6.2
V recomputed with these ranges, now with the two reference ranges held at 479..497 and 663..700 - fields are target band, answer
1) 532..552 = 2.6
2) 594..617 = 4.3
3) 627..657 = 2.0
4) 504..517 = 0.6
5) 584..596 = 2.3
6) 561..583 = 2.8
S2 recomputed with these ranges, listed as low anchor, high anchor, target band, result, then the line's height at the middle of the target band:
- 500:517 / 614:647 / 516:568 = 0.082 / 21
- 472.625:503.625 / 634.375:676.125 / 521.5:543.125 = 0.118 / 21.9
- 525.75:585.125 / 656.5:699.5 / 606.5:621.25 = 0.119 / 18.6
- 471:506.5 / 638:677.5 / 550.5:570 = 0.115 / 21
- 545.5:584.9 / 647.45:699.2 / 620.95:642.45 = 0.006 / 18.3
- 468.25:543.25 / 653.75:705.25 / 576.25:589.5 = 0.171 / 20.2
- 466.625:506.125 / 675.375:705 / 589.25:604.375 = 0.248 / 20.6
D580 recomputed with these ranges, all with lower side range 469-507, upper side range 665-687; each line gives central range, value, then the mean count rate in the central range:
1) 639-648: 0.5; 18.1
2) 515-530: 1.0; 20.8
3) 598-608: 1.9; 16.3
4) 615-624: 1.1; 17.2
